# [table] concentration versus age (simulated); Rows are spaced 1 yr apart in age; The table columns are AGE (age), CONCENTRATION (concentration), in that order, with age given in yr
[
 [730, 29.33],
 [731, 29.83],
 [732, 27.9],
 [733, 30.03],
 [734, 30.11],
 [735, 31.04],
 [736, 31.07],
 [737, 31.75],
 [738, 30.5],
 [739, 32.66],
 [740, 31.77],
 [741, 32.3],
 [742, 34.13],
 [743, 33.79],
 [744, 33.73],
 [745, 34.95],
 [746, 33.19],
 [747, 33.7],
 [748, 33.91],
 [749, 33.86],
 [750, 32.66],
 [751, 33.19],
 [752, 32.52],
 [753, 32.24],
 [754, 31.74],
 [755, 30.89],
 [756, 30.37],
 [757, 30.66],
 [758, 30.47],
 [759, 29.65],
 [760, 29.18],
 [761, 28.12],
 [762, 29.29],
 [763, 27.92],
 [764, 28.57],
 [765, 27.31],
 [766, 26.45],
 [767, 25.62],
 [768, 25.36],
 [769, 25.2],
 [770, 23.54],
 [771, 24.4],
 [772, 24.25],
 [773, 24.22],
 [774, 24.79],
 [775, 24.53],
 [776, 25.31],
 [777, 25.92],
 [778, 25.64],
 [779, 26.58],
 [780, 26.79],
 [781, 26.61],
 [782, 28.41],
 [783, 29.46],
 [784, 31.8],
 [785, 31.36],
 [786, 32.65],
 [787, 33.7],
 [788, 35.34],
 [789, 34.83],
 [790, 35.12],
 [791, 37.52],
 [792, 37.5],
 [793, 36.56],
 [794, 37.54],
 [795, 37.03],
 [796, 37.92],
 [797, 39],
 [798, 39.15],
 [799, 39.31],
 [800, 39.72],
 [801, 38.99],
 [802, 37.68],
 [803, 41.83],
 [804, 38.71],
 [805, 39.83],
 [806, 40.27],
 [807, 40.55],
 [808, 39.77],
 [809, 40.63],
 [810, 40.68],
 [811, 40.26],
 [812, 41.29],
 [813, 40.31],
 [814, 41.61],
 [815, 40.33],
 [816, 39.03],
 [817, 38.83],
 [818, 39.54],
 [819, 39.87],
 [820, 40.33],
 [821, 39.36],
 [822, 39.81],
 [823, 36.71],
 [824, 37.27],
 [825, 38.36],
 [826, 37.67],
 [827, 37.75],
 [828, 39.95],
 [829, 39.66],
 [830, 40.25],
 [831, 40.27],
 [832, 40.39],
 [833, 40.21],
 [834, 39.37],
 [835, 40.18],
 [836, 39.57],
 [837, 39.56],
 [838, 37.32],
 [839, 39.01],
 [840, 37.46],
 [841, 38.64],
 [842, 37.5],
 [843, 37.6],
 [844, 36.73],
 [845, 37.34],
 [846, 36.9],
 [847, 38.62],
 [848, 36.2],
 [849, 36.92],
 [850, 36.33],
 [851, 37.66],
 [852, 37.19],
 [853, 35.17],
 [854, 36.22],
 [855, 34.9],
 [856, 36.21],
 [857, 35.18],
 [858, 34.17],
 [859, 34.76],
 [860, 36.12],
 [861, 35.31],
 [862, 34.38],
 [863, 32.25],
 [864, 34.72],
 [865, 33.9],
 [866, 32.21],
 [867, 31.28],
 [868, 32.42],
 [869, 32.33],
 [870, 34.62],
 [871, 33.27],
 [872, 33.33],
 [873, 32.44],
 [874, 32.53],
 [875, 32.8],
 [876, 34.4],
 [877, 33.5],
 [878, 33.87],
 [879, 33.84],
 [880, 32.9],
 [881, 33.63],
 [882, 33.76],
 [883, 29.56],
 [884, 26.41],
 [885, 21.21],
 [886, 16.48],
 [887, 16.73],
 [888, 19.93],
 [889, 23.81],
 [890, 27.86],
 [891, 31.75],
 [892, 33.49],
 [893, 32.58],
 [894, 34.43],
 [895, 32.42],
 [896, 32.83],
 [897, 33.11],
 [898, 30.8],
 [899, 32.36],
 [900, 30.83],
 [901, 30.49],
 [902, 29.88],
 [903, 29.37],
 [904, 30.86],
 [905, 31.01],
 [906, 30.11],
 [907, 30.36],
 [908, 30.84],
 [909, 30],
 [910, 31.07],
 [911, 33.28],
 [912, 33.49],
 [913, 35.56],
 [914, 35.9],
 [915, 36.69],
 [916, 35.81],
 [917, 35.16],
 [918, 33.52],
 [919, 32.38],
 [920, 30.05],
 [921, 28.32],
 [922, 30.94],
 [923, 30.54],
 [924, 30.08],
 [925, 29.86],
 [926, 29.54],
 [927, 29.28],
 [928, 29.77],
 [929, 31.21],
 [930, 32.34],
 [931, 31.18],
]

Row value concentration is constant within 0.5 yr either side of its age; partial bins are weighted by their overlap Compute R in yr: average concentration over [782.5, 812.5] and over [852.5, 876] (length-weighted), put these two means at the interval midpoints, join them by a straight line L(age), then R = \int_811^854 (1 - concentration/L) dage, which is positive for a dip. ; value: -3.6 yr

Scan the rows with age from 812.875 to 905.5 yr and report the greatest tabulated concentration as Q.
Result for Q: 41.61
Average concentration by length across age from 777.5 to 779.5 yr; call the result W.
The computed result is 26.1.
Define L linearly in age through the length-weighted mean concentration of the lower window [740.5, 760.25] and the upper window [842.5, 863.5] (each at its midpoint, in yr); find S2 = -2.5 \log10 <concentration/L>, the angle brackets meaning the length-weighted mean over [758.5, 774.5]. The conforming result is 0.24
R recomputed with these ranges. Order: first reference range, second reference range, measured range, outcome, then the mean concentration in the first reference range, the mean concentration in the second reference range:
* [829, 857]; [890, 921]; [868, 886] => 1.7 yr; 37.9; 32.2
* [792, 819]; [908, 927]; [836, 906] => 4.5 yr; 39.4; 32.2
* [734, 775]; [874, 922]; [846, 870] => -3.5 yr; 30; 30.9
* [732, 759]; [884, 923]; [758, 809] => -0.6 yr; 32.1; 30.4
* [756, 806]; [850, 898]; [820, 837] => -4.0 yr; 31.5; 32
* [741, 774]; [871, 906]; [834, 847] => -3.5 yr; 29.8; 30.2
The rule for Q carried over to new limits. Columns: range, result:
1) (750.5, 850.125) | 41.83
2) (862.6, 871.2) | 34.72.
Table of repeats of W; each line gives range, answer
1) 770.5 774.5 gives 24.4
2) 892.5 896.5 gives 33.1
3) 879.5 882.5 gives 33.4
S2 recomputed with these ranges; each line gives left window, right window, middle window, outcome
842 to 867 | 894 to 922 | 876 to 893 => 0.187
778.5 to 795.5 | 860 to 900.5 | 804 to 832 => -0.223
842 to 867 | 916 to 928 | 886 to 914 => 0.079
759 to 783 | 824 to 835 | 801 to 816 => -0.160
